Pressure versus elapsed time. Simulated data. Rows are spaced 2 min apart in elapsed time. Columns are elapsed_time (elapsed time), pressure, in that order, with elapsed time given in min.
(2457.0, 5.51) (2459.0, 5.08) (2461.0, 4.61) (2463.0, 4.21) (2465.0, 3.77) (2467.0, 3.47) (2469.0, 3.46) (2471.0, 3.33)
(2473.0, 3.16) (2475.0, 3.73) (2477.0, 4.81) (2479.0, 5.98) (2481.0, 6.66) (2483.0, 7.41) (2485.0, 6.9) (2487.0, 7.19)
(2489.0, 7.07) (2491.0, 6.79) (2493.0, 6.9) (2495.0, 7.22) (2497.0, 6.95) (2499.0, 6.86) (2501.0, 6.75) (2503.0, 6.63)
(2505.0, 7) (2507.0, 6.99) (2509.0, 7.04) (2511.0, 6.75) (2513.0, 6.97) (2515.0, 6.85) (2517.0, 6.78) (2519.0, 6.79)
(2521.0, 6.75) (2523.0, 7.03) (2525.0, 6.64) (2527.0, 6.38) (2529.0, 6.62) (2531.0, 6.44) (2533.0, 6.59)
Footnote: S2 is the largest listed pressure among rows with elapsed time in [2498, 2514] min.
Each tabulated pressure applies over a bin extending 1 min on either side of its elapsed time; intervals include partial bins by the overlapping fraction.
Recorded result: 7.04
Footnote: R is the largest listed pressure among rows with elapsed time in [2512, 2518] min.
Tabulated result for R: 6.97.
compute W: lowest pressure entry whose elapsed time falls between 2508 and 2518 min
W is 6.75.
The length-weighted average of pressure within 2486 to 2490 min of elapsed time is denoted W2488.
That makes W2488 7.13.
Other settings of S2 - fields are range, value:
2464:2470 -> 3.77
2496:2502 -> 6.95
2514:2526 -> 7.03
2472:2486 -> 7.41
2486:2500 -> 7.22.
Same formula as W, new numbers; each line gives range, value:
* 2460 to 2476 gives 3.16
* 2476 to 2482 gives 4.81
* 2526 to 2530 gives 6.38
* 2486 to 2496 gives 6.79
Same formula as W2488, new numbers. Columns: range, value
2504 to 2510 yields 7.01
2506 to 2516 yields 6.92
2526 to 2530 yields 6.5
